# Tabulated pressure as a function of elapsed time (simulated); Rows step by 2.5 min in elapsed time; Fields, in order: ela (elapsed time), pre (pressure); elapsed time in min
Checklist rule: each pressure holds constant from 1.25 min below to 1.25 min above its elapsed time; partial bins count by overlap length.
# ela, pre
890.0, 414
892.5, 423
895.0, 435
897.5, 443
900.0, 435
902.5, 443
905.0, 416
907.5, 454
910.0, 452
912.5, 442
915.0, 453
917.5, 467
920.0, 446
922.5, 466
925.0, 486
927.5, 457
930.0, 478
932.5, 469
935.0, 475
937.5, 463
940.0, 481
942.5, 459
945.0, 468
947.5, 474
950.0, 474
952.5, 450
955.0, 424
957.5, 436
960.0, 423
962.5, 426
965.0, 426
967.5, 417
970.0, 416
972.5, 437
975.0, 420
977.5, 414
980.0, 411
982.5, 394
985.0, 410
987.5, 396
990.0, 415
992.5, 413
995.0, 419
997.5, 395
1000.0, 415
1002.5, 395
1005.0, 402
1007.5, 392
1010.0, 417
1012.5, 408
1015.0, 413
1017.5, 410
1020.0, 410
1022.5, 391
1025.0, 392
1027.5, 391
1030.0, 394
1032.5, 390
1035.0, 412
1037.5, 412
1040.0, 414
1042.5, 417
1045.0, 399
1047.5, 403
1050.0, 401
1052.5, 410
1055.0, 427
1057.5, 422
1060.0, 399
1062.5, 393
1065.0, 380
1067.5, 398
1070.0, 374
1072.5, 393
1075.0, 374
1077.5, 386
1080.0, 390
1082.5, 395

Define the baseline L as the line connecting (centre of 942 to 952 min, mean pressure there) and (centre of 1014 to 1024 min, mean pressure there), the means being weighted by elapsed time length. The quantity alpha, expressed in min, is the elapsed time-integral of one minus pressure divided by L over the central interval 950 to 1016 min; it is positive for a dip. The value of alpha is 3.1 min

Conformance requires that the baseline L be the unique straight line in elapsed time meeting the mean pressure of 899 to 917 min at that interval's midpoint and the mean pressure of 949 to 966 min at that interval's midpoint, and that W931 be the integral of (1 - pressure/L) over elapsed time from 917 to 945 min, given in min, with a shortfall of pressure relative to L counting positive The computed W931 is -1.8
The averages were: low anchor 443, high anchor 437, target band 468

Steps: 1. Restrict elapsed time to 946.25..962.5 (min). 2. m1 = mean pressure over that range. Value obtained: 445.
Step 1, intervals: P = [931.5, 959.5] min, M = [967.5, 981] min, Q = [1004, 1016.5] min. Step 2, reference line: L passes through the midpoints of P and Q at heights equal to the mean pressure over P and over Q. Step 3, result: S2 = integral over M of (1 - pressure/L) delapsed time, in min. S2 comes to 0.52 min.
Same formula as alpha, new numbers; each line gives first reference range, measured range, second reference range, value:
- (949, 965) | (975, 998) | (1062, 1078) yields 0.8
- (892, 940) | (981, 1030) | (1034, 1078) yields 1.9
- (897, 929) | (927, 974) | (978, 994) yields -2.3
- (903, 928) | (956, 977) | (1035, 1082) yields 0.5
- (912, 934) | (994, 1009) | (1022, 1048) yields 0.6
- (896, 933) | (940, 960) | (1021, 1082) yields -0.7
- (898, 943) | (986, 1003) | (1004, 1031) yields 0.3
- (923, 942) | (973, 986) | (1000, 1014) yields 0.5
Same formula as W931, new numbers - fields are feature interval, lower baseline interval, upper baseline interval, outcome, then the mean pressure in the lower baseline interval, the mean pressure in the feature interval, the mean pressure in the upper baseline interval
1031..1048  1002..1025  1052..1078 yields -0.3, 404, 407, 396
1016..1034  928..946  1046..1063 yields 1.1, 470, 397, 408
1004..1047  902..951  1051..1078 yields 1.1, 461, 404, 396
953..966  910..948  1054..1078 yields 0.6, 465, 428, 395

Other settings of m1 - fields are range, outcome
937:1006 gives 427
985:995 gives 410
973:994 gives 410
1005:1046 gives 404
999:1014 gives 405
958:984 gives 419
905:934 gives 459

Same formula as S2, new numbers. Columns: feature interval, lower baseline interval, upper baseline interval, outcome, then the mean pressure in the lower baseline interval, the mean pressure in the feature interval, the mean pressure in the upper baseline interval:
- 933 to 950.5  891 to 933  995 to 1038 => -1.3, 450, 470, 403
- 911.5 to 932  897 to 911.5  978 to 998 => -1.4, 440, 462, 407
